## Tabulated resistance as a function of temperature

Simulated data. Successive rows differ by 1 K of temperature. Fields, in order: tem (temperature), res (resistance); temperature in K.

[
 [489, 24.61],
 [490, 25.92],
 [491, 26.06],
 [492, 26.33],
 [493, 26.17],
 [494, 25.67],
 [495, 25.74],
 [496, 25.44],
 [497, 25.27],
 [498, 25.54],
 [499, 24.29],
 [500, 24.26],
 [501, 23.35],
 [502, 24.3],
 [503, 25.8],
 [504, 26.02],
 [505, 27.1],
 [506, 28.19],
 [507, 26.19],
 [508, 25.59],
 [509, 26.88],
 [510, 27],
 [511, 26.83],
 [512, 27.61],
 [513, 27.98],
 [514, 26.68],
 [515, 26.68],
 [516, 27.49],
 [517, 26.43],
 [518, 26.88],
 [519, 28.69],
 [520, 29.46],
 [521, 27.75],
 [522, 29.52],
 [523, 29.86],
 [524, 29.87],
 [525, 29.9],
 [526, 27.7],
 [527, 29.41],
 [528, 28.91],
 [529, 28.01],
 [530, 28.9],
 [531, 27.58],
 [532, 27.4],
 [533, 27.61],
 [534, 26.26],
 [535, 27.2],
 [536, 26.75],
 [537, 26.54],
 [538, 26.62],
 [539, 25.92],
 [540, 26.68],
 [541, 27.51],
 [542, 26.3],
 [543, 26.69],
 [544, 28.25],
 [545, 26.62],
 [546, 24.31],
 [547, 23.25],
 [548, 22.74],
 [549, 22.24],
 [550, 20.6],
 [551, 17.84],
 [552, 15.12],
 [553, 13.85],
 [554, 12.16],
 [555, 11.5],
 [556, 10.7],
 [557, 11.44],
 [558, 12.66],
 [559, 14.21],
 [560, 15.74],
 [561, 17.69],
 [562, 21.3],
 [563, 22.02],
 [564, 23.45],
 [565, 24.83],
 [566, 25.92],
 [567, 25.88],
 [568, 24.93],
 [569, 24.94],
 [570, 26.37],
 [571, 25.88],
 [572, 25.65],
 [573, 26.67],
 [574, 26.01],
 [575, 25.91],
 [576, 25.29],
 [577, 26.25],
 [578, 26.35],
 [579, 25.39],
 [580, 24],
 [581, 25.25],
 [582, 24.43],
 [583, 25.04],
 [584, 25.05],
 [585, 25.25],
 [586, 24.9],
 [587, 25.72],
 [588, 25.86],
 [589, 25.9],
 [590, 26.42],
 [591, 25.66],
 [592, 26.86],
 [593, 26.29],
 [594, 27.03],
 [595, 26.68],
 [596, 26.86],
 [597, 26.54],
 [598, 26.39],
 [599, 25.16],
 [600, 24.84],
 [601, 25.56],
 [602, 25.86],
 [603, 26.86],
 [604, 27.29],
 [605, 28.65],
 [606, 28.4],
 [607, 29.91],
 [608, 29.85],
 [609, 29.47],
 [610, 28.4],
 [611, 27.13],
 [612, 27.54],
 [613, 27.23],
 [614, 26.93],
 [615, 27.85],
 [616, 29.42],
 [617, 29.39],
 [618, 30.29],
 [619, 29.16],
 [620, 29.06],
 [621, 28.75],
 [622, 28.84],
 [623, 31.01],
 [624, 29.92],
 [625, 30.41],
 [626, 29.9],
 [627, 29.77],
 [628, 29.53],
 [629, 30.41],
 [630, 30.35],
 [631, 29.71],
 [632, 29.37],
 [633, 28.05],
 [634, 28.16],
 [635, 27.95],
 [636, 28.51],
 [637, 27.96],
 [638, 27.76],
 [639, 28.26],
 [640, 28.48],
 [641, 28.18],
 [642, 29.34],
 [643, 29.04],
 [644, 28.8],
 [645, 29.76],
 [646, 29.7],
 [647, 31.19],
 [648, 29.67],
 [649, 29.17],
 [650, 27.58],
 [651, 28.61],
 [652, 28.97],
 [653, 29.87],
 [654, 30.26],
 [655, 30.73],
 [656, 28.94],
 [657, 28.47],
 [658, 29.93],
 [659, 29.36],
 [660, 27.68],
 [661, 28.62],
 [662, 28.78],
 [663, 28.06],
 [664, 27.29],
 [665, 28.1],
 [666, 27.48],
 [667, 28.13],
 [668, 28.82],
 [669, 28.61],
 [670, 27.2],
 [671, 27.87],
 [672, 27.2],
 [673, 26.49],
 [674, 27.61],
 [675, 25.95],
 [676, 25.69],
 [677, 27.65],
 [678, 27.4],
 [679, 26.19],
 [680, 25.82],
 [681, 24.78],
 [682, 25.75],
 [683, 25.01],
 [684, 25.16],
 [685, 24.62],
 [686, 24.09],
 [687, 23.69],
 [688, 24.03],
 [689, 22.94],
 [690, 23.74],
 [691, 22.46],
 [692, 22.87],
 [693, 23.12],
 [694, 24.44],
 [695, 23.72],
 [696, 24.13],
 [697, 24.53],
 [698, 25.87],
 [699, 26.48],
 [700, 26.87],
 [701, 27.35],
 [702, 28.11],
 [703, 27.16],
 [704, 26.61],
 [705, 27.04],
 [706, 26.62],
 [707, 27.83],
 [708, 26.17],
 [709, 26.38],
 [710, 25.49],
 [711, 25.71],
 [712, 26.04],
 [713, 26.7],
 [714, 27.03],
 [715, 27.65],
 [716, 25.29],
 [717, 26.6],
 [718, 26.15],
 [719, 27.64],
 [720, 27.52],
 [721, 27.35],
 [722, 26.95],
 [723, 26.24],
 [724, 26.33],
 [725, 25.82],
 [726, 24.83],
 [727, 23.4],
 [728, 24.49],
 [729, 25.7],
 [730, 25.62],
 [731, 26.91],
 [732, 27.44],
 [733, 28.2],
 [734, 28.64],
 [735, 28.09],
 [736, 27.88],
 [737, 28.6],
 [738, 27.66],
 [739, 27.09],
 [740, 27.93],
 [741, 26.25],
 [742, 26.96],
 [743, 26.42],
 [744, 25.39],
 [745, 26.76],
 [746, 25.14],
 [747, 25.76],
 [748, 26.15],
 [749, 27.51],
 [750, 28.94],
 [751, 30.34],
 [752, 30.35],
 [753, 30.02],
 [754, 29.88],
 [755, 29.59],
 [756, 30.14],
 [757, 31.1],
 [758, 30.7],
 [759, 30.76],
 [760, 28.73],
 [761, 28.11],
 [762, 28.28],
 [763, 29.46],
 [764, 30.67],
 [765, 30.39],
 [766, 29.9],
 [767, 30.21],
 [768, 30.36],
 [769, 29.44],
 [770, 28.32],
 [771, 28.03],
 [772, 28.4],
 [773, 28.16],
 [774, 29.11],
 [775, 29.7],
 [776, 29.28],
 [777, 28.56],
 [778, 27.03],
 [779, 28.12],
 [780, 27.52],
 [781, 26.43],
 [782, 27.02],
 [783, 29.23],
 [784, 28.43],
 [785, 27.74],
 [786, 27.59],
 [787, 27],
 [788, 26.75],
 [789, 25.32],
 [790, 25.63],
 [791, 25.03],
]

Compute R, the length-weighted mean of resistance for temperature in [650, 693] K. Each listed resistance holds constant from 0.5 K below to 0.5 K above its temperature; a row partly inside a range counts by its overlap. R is 26.9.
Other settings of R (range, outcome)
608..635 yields 29.1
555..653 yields 26.5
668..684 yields 26.6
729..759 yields 28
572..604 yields 25.8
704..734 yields 26.4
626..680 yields 28.5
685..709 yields 25.2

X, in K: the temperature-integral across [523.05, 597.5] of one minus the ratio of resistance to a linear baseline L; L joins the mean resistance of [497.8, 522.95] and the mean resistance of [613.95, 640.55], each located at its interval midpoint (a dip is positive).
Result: 9.5 K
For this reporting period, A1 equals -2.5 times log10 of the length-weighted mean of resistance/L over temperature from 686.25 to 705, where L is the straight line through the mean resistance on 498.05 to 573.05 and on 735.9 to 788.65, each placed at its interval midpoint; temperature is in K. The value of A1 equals 0.10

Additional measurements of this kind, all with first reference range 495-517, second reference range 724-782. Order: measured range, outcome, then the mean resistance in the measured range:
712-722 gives 0.04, 26.8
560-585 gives 0.09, 24.6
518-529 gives -0.11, 29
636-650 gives -0.07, 29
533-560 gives 0.23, 21.3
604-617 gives -0.06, 28.4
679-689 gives 0.11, 24.8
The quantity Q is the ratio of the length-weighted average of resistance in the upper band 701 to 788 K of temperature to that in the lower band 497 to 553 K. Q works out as 1.1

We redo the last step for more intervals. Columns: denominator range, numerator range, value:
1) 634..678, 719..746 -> 0.94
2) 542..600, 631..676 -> 1.23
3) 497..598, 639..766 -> 1.10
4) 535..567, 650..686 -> 1.30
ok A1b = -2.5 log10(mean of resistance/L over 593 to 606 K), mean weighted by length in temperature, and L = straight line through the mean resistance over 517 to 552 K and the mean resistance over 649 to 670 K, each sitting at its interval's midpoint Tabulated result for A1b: 0.05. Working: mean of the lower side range 26.6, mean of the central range 26.5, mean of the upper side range 28.7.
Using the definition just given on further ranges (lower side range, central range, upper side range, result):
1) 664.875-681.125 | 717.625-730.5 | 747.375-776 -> 0.097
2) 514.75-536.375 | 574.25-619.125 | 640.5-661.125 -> 0.079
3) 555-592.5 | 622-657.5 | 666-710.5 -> -0.181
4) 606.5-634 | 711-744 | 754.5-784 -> 0.093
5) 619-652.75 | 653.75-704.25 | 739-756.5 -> 0.085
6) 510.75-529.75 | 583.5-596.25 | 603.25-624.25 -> 0.103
